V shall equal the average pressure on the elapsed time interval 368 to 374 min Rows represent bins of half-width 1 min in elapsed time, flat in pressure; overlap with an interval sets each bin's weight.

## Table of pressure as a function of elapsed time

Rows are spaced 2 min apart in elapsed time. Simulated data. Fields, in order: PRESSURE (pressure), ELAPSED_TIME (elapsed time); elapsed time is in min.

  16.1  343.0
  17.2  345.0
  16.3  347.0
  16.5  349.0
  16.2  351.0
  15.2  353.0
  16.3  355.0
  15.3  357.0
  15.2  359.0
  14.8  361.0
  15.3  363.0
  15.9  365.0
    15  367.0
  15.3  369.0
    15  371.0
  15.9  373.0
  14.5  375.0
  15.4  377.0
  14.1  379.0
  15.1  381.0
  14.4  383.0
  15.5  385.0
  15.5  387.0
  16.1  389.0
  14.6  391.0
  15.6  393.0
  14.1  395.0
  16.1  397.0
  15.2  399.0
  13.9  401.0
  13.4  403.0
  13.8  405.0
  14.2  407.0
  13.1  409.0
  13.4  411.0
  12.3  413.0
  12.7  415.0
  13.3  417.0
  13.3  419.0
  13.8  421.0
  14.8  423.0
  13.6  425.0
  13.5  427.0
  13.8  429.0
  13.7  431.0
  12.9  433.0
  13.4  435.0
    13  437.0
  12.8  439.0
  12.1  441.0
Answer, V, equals 15.4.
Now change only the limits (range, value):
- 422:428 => 14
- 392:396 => 14.8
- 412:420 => 12.9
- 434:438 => 13.2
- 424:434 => 13.5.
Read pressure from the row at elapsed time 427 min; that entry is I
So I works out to 13.5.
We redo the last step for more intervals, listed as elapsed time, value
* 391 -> 14.6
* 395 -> 14.1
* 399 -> 15.2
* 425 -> 13.6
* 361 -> 14.8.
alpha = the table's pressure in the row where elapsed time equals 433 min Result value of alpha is 12.9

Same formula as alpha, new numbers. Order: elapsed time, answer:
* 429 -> 13.8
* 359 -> 15.2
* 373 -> 15.9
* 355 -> 16.3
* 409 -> 13.1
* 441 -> 12.1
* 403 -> 13.4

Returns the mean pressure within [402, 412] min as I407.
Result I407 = 13.6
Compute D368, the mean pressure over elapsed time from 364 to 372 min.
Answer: 15.3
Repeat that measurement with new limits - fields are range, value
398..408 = 14.1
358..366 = 15.3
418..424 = 14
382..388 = 15.1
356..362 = 15.1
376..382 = 14.9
